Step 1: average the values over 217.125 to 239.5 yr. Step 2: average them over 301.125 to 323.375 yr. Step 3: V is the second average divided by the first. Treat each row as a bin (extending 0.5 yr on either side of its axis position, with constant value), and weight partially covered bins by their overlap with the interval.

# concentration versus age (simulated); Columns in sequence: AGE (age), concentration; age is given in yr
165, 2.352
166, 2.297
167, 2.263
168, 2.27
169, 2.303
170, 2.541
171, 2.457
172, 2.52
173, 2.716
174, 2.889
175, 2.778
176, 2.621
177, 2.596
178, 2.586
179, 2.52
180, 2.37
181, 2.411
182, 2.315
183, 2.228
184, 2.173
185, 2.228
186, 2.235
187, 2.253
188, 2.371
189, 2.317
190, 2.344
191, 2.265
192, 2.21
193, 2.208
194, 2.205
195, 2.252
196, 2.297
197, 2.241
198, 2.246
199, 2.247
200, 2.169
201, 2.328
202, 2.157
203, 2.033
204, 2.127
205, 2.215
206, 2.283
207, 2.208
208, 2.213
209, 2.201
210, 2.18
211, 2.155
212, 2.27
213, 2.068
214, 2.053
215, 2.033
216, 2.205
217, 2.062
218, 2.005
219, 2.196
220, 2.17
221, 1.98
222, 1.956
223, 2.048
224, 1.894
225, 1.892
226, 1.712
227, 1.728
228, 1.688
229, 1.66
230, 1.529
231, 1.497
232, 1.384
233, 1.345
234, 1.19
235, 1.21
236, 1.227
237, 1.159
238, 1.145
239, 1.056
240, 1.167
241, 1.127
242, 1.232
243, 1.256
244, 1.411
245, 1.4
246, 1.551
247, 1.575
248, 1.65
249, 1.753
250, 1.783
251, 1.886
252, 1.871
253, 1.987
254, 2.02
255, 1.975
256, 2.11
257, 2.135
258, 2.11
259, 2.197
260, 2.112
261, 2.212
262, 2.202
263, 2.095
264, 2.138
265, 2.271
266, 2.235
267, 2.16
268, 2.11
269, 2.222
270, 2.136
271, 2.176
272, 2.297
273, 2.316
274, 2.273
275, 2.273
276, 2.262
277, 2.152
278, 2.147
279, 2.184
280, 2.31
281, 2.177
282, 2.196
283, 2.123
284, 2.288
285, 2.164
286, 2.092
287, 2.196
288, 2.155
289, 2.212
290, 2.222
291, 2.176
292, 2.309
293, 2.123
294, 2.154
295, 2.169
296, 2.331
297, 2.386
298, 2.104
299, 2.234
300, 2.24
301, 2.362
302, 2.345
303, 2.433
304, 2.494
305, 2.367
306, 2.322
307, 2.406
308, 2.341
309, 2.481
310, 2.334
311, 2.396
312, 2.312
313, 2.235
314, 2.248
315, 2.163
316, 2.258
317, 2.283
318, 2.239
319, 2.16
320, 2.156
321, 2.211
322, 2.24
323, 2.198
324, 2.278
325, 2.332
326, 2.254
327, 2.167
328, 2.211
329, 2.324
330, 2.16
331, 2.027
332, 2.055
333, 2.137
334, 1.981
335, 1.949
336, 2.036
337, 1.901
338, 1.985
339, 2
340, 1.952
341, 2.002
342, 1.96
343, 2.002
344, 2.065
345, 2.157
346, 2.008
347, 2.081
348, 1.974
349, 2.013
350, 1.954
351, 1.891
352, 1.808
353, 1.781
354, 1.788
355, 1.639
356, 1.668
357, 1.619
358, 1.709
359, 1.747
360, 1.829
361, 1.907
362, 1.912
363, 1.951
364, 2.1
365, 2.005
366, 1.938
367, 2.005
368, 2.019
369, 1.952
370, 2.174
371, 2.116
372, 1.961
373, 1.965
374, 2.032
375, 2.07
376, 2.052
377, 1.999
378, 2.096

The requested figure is 1.41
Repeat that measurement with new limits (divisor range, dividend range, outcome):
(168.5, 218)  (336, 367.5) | 0.83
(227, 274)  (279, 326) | 1.28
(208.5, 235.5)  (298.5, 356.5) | 1.15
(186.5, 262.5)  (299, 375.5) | 1.10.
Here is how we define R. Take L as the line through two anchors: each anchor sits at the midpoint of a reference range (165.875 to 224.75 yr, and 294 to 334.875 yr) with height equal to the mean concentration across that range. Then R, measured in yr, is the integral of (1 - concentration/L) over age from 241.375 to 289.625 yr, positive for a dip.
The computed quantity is 4.8 yr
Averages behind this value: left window 2.27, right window 2.26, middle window 2.04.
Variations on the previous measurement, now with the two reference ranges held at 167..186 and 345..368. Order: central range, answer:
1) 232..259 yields 8.2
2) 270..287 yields -0.6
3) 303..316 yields -1.9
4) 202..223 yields 1.9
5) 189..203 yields 0.9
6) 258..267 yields 0.0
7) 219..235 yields 4.1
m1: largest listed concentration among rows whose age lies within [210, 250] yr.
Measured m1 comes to 2.27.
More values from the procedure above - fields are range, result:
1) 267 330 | 2.494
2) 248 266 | 2.271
